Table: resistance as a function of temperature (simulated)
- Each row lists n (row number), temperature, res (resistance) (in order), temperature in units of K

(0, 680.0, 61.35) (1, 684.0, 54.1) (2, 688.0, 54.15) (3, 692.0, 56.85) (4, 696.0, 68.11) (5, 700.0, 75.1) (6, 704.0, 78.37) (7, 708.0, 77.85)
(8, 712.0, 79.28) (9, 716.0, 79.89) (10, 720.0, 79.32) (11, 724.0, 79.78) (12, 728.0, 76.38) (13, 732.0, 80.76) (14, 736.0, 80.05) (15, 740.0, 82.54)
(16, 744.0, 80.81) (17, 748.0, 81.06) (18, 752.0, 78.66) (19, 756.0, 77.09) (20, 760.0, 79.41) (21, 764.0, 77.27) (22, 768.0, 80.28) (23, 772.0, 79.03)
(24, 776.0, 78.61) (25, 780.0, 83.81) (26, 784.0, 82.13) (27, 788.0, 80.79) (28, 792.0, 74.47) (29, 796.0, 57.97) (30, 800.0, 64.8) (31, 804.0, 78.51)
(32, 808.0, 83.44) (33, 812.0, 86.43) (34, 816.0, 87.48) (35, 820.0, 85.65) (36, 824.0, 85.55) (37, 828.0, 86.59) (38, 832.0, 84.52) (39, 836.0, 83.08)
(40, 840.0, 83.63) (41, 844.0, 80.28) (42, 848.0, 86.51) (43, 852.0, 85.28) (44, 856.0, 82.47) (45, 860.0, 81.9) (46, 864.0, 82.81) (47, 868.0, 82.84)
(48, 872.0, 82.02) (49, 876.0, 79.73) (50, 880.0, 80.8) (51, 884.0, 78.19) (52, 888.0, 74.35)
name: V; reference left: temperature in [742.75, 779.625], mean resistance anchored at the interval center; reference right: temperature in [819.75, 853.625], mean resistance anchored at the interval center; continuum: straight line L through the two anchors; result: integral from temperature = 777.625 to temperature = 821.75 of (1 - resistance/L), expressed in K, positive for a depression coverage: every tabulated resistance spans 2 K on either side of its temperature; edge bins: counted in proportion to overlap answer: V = 1.8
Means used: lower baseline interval 79.3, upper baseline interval 84.5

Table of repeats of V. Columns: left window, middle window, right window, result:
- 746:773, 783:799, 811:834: 1.9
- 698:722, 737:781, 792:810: -3.0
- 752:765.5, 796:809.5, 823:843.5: 1.5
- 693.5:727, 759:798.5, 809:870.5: 1.8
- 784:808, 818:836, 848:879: -1.8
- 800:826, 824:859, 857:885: -0.8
